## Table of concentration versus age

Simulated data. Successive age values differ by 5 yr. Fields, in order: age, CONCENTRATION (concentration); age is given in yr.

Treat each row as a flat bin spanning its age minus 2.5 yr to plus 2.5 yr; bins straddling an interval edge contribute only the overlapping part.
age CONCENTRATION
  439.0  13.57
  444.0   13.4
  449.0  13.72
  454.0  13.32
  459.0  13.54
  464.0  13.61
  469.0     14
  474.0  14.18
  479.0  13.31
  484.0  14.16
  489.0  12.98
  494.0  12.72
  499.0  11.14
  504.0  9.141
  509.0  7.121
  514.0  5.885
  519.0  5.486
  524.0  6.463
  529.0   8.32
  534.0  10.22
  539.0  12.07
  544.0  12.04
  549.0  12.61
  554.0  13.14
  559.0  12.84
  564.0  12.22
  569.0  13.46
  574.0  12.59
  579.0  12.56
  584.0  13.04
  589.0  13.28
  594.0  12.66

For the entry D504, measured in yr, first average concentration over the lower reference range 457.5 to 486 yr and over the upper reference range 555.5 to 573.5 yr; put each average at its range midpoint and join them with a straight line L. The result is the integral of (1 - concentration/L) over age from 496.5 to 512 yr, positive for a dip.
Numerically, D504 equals 5.1 yr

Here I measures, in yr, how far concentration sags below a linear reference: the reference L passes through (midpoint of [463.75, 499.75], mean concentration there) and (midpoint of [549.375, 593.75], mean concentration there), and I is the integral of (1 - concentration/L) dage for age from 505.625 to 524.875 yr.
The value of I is 10.0 yr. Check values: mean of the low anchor 13.3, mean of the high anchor 12.9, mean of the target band 6.35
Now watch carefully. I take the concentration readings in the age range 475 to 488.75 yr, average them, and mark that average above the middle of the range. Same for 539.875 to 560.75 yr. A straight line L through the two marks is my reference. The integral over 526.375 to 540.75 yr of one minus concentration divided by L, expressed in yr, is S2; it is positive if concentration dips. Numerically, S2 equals 3.1 yr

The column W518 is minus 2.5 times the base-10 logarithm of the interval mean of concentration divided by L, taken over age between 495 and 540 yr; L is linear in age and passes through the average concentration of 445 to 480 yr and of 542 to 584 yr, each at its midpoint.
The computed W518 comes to 0.48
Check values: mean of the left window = 13.7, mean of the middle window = 8.45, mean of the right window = 12.7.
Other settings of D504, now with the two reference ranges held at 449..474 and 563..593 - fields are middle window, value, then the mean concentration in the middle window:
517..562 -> 9.24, 10.4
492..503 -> 1.57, 11.5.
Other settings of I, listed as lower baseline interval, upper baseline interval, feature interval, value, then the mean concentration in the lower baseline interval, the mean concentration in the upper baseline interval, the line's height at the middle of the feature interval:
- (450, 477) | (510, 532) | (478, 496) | -4.13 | 13.7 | 6.66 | 10.8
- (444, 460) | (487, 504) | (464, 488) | -2.41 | 13.5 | 11.8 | 12.6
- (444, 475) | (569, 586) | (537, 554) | 0.89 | 13.7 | 12.8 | 13.1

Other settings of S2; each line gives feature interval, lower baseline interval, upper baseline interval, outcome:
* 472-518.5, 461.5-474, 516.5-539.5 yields 2.4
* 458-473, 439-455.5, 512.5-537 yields -2.1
